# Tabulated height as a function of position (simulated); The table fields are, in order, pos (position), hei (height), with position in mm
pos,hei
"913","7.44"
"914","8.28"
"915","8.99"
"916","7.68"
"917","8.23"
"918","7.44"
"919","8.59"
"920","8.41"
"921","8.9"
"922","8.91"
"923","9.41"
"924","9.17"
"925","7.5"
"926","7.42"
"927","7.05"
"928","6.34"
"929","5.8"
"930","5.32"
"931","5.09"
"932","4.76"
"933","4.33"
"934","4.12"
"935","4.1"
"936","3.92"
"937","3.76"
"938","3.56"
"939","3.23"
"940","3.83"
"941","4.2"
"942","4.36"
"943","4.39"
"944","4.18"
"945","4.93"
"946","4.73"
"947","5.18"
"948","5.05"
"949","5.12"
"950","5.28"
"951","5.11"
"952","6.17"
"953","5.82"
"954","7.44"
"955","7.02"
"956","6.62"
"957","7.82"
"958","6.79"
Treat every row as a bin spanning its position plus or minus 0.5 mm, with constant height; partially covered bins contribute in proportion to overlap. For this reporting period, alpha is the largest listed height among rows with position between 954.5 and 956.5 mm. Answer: 7.02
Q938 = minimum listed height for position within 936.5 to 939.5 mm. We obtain 3.23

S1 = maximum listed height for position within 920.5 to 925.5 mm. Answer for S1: 9.41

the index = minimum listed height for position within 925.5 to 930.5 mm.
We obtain 5.32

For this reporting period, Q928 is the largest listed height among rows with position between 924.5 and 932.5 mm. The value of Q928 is 7.5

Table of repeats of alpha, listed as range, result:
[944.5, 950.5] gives 5.28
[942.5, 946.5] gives 4.93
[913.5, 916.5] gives 8.99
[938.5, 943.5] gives 4.39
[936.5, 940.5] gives 3.83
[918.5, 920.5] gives 8.59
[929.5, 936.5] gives 5.32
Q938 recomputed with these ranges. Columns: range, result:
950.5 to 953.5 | 5.11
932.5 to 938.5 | 3.56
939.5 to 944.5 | 3.83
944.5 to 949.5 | 4.73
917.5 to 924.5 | 7.44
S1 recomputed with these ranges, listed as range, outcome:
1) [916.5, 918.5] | 8.23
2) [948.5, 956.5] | 7.44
